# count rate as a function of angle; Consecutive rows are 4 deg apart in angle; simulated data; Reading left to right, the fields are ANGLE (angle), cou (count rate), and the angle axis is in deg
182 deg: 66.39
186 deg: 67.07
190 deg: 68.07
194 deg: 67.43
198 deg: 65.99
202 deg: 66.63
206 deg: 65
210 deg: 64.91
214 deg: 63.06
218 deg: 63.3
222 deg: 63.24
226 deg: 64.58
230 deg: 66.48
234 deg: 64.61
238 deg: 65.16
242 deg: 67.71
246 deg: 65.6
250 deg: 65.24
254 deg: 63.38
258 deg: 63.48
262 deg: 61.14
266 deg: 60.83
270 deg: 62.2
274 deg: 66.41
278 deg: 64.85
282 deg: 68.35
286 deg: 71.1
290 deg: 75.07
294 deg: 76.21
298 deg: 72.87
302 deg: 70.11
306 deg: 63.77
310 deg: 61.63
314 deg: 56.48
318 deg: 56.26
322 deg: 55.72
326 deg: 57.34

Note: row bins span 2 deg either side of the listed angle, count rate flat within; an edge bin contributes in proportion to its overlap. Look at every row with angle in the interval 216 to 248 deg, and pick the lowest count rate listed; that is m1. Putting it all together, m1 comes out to 63.24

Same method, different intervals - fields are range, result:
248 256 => 63.38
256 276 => 60.83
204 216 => 63.06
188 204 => 65.99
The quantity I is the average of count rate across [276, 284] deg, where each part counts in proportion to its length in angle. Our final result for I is 66.6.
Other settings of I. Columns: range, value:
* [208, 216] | 64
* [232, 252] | 65.7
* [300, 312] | 65.2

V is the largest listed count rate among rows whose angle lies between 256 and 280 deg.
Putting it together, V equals 66.41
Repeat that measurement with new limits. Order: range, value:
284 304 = 76.21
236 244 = 67.71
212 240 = 66.48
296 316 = 72.87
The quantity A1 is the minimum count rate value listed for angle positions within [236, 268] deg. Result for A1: 60.83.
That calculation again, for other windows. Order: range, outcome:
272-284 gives 64.85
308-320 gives 56.26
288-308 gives 63.77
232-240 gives 64.61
